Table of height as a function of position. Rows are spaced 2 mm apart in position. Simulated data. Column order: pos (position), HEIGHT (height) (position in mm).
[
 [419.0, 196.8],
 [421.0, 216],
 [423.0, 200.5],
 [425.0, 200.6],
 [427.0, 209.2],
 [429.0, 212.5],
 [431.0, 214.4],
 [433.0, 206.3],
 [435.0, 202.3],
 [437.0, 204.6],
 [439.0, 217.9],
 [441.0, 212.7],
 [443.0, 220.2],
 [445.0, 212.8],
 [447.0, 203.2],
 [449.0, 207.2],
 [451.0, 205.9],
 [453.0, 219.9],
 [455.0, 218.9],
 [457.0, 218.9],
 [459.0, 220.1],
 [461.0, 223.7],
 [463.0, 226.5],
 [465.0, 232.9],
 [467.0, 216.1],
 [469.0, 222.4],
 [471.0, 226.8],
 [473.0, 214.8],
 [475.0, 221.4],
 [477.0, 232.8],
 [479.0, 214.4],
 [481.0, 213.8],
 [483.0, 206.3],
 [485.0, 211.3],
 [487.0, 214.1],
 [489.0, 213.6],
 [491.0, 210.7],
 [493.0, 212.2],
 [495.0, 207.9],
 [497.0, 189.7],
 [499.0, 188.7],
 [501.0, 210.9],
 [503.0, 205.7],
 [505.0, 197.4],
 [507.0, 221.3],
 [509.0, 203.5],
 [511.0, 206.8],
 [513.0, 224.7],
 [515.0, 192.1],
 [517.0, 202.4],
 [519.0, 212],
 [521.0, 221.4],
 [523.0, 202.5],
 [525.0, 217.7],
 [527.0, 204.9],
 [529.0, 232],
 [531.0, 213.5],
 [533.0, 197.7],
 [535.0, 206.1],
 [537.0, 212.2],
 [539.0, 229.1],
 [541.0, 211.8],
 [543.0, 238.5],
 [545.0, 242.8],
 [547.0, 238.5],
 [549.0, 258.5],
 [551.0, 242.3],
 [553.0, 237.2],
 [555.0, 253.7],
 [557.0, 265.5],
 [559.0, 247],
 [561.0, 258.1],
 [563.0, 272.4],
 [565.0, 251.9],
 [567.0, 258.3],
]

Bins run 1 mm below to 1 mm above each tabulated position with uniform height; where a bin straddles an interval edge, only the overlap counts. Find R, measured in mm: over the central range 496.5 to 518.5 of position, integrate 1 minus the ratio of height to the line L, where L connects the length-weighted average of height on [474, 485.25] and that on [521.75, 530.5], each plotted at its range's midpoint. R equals 1.1 mm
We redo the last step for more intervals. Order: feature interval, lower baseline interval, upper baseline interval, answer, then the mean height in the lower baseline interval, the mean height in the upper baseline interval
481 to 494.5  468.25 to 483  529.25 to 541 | 0.4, 220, 213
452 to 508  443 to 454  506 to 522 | -1.1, 211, 211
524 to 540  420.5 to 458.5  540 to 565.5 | 1.8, 211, 247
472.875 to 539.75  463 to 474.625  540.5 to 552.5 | 5.9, 223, 240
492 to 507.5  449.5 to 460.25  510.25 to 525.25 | 0.6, 216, 210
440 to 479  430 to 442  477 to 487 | -1.3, 210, 214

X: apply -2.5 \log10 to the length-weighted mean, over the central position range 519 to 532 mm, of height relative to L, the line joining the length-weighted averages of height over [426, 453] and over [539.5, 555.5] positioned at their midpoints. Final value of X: 0.09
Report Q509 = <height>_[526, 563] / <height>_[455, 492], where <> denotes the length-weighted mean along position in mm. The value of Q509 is 1.1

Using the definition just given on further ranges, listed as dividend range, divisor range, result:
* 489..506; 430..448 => 0.97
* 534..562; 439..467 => 1.10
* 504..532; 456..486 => 0.96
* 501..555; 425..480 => 1.01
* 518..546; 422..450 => 1.04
